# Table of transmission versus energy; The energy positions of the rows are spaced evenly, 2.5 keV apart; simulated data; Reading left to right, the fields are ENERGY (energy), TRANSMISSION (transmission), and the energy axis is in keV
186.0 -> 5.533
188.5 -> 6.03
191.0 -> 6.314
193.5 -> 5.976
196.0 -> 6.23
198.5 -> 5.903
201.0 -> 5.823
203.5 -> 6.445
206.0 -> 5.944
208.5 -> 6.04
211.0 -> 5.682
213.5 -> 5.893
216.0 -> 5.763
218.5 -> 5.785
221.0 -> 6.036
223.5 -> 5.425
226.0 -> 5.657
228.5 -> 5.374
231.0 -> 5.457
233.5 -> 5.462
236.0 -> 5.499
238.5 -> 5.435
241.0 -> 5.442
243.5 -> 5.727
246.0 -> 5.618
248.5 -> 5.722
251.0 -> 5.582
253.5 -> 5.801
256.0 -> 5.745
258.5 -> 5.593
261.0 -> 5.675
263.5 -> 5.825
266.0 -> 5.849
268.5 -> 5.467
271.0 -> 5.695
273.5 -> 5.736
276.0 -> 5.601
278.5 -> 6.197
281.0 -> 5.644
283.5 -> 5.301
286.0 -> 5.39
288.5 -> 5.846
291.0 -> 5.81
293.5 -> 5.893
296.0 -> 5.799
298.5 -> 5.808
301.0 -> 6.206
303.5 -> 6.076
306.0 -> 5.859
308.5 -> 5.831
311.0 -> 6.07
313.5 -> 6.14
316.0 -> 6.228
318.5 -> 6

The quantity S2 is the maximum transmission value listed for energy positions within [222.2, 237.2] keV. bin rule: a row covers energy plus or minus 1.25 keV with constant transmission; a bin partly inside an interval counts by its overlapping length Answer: 5.657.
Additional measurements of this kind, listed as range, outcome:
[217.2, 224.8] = 6.036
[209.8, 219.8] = 5.893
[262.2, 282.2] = 6.197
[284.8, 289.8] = 5.846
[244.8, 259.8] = 5.801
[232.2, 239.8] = 5.499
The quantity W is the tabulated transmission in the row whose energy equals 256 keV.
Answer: 5.745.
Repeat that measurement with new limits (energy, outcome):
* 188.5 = 6.03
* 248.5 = 5.722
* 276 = 5.601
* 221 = 6.036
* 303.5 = 6.076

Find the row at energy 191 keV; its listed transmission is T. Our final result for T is 6.314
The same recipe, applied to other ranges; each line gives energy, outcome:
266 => 5.849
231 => 5.457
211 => 5.682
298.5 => 5.808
